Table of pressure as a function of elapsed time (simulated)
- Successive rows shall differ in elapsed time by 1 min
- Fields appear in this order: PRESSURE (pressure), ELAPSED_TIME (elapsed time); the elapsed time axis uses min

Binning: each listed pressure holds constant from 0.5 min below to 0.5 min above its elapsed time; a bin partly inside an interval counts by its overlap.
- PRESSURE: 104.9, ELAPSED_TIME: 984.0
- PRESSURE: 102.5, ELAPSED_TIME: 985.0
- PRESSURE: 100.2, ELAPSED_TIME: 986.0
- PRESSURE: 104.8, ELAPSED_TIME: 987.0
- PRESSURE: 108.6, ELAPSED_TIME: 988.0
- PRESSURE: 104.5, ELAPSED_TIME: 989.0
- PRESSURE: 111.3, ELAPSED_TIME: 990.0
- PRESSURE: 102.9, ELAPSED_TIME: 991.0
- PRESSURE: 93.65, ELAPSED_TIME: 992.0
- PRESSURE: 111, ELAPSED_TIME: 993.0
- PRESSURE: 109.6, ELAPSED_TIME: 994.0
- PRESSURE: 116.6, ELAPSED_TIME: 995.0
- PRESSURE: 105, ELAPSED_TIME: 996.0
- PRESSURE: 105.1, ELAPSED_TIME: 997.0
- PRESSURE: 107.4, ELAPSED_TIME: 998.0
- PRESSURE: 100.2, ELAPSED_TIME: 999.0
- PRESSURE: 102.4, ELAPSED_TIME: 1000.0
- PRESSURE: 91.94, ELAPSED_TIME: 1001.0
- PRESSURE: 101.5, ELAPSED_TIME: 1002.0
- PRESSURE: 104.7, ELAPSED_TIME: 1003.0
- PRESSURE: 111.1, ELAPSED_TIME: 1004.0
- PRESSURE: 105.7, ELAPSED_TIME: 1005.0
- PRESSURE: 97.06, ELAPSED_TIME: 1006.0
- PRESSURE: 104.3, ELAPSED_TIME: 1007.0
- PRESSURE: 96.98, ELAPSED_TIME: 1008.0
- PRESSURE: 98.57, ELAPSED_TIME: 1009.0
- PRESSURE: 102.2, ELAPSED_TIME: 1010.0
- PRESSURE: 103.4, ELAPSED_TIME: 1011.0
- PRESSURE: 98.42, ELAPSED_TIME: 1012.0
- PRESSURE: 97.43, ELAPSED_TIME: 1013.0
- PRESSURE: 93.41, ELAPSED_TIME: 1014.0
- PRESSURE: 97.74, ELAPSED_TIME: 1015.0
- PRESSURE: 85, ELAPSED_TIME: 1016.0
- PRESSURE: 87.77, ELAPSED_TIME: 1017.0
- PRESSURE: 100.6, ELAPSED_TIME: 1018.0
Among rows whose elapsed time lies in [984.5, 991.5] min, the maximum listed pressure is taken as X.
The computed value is 111.3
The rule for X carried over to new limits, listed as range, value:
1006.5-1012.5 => 104.3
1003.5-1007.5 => 111.1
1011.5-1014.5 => 98.42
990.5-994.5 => 111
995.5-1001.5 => 107.4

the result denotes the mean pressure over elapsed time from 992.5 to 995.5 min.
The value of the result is 112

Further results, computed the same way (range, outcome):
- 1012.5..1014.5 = 95.4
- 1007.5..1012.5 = 99.9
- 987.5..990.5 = 108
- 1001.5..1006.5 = 104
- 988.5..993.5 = 105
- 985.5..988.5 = 105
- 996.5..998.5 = 106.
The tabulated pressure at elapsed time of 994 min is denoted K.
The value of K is 109.6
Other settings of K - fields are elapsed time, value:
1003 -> 104.7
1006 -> 97.06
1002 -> 101.5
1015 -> 97.74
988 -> 108.6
